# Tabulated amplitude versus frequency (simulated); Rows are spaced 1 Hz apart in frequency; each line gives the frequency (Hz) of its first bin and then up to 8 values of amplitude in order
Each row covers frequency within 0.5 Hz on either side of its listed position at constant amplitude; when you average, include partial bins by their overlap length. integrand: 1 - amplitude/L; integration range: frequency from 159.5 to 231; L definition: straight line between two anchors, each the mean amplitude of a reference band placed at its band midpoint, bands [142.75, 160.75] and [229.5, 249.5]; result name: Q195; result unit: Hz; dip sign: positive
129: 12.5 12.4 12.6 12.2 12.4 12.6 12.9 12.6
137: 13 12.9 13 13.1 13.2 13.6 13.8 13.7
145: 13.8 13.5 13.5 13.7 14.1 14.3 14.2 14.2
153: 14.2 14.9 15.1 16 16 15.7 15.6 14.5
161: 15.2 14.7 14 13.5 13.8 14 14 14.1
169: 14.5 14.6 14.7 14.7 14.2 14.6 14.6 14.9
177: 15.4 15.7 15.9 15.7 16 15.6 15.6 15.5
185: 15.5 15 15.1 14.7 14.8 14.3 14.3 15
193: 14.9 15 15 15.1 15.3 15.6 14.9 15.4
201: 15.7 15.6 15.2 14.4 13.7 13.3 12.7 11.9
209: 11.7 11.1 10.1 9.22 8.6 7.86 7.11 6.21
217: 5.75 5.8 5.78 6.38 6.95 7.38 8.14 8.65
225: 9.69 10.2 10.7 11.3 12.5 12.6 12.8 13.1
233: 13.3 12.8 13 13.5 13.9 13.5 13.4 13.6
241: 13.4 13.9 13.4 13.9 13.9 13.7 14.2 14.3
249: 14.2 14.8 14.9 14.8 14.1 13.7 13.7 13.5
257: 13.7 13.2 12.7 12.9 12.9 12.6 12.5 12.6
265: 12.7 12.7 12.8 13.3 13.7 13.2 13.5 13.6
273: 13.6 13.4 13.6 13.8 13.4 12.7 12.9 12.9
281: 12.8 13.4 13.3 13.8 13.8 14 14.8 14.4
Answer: 5.9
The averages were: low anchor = 14.5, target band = 12.9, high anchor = 13.5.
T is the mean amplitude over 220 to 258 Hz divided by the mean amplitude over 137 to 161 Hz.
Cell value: 0.9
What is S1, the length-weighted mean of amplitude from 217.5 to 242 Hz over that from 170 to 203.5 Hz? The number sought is 0.7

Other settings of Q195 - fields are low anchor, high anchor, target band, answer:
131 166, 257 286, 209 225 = 6.7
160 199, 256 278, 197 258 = 8.0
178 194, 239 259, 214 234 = 7.2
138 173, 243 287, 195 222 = 5.2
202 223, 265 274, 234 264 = -4.2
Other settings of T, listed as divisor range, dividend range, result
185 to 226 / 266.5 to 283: 1.12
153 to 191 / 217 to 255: 0.80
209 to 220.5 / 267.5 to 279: 1.72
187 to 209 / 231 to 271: 0.93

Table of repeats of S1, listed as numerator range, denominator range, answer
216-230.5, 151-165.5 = 0.58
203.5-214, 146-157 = 0.80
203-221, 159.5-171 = 0.67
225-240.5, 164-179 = 0.86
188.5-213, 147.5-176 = 0.95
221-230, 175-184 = 0.63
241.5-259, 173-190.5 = 0.92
